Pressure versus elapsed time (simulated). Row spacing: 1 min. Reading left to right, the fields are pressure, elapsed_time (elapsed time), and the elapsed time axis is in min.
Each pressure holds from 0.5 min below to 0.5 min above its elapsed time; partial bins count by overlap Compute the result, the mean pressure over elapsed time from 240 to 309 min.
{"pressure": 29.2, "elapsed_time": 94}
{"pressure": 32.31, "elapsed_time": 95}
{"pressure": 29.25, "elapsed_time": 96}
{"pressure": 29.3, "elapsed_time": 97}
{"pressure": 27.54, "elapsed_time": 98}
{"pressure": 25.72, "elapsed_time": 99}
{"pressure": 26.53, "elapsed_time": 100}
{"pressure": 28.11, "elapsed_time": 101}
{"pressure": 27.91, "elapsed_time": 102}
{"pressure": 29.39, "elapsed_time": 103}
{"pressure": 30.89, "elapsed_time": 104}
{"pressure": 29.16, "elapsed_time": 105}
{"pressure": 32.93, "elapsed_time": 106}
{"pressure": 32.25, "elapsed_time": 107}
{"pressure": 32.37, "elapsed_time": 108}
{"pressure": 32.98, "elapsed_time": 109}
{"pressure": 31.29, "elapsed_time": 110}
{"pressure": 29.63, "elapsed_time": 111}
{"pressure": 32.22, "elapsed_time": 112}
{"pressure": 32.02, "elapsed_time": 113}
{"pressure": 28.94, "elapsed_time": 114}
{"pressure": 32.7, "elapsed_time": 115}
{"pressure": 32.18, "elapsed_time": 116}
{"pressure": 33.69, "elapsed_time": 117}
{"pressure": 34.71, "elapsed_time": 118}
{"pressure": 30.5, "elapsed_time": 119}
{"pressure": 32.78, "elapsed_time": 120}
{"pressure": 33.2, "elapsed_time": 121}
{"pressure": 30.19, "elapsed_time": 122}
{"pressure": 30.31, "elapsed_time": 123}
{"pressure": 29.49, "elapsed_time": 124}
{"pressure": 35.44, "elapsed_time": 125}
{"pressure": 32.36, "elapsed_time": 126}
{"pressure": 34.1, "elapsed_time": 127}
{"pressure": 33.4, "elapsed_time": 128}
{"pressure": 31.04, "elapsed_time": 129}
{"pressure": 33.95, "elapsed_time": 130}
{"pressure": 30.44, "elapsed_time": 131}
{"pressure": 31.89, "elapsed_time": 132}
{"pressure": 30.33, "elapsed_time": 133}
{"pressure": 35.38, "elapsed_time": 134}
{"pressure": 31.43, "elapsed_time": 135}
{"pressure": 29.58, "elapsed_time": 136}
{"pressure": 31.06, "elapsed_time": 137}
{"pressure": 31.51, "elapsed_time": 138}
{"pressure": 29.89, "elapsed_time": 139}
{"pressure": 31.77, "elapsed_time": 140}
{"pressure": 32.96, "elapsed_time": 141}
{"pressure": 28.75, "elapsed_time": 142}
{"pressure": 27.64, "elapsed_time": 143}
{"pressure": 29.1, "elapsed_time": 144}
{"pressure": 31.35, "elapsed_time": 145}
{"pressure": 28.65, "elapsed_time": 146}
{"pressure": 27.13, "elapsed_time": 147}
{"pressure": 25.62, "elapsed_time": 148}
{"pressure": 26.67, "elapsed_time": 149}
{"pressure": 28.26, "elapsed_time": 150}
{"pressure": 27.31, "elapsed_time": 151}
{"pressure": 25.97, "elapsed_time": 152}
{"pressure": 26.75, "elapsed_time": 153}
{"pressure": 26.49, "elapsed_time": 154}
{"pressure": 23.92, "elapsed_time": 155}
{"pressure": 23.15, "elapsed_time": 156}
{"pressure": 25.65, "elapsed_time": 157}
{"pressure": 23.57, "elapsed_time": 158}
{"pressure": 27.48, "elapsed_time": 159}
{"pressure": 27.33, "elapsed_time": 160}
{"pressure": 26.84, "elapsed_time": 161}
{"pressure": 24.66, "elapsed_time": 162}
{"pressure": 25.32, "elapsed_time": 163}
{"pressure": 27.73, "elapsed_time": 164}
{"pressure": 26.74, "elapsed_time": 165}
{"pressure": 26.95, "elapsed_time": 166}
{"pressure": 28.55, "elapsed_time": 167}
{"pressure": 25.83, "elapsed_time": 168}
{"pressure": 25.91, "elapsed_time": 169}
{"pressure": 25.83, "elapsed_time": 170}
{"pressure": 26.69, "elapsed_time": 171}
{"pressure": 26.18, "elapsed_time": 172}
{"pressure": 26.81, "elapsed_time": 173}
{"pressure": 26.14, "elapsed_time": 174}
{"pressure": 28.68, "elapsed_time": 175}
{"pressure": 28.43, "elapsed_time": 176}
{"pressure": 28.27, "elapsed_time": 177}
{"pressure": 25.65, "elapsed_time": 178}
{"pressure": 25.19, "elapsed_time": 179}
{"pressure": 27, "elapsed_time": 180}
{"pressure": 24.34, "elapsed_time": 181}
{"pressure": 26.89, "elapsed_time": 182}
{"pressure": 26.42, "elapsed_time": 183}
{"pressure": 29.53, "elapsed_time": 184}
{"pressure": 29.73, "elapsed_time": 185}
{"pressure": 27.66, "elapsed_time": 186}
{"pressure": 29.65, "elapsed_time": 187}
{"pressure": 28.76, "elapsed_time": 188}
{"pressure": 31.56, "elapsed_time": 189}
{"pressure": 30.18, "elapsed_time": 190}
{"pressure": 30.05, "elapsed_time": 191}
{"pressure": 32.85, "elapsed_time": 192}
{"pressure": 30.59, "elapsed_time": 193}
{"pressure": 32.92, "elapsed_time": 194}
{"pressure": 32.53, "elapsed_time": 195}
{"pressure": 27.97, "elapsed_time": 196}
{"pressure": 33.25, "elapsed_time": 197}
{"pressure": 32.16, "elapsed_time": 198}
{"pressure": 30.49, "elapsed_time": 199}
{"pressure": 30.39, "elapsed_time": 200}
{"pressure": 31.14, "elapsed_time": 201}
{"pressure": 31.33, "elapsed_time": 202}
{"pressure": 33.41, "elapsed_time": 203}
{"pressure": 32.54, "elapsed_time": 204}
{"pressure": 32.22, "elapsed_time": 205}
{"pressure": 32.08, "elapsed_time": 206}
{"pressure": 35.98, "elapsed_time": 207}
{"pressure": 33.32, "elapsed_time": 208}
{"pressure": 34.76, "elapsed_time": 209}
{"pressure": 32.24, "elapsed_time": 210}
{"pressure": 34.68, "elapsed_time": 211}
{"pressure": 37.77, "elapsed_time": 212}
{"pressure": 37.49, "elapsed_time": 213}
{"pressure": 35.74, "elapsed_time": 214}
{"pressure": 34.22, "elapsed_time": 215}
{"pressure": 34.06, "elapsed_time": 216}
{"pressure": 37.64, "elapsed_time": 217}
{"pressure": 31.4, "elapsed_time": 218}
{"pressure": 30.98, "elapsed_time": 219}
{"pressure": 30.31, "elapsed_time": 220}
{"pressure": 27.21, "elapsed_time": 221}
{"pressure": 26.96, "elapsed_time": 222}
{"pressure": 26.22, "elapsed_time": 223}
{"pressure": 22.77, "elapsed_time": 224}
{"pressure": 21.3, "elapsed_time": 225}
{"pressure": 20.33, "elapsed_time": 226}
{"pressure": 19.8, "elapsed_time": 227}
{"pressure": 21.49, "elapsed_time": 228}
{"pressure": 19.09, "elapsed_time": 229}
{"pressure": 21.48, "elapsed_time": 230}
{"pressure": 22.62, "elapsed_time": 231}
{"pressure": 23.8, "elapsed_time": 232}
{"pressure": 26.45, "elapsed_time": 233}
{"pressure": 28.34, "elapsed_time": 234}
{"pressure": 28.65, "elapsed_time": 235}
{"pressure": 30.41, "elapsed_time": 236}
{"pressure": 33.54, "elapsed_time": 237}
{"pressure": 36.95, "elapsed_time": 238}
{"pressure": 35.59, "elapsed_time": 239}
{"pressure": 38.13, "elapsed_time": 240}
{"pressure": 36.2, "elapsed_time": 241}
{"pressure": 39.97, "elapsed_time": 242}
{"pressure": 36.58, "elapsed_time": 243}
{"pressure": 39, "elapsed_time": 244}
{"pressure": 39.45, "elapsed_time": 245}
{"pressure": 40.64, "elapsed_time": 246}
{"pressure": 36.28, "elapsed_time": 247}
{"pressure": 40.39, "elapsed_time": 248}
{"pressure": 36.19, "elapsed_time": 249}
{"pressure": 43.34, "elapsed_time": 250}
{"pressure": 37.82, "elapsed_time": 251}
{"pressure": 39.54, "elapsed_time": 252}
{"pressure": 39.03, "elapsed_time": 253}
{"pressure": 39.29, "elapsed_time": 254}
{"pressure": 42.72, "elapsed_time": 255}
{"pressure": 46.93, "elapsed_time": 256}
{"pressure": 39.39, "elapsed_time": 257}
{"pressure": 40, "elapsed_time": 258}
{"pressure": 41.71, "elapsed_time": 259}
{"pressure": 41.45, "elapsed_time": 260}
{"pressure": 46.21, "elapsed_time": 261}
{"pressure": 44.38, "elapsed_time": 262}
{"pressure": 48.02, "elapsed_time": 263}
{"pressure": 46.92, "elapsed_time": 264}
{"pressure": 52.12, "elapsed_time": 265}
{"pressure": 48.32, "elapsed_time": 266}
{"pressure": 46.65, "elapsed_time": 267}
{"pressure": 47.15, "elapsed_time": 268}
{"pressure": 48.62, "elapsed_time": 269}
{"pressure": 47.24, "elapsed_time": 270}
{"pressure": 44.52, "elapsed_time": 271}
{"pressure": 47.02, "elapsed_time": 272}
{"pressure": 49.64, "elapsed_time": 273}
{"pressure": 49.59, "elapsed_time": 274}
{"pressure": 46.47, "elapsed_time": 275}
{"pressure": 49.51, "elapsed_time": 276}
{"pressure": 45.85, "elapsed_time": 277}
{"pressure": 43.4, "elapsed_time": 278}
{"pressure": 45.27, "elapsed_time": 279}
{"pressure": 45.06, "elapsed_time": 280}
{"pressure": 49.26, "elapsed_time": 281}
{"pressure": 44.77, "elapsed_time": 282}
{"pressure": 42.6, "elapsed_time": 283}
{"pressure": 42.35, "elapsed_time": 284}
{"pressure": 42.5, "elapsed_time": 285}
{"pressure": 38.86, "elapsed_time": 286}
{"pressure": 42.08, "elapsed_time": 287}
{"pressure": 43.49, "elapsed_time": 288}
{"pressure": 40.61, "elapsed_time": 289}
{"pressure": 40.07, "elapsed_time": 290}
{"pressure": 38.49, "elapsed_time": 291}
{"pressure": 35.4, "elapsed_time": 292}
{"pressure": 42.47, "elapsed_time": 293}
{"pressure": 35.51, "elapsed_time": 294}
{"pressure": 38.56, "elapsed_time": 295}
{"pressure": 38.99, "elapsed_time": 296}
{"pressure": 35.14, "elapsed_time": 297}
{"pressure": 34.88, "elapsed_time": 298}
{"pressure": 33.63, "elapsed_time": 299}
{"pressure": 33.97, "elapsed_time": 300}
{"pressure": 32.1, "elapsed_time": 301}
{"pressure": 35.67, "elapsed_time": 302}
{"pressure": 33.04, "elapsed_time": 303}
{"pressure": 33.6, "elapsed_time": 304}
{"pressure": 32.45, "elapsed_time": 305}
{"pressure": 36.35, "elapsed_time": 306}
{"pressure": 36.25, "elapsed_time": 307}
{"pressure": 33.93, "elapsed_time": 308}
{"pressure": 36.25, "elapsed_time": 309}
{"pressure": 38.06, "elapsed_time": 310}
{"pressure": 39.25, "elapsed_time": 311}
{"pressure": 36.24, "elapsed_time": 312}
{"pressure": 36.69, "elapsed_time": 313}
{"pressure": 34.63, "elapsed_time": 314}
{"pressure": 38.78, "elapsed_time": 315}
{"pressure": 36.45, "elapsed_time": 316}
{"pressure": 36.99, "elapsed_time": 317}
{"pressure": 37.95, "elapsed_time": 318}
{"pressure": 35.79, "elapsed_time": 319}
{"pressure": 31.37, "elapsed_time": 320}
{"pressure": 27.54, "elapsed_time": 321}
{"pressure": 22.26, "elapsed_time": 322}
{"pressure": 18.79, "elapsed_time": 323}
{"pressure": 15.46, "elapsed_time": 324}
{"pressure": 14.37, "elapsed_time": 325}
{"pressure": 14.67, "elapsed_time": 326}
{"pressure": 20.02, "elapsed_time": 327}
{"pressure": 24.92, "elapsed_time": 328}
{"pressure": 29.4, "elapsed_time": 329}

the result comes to 41.2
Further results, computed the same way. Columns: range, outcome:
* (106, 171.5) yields 29.6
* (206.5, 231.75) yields 29.1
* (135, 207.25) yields 28.6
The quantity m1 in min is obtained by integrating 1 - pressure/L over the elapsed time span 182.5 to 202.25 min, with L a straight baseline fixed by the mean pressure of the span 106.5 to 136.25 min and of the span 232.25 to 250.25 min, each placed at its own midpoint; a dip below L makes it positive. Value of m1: 2.2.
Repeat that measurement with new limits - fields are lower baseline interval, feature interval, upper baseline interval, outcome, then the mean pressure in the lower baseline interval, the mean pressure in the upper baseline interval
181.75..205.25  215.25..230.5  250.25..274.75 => 4.28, 30.6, 44.8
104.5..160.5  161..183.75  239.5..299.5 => 4.80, 30.2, 42.3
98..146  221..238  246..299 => 6.23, 31.1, 42.8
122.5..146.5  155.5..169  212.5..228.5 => 1.91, 31.3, 28.6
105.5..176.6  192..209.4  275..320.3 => 0.40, 29.4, 38.7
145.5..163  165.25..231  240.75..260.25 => 6.20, 26.2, 39.8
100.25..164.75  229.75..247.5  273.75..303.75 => 1.90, 29.8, 40.5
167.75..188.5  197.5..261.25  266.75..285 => 6.43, 27.1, 46.3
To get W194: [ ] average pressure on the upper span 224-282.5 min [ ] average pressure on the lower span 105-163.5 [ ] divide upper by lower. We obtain 1.30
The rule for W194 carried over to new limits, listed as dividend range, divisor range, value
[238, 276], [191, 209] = 1.33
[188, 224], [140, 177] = 1.19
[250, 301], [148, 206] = 1.52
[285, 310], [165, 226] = 1.24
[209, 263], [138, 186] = 1.25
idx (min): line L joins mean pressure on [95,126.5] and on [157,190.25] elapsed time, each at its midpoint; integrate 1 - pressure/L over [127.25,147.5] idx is -1.1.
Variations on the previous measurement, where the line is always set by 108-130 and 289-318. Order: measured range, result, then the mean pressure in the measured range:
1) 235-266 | -4.5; 40.2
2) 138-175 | 6.5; 27.2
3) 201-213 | 0.1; 33.7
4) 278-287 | -2.0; 43.7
